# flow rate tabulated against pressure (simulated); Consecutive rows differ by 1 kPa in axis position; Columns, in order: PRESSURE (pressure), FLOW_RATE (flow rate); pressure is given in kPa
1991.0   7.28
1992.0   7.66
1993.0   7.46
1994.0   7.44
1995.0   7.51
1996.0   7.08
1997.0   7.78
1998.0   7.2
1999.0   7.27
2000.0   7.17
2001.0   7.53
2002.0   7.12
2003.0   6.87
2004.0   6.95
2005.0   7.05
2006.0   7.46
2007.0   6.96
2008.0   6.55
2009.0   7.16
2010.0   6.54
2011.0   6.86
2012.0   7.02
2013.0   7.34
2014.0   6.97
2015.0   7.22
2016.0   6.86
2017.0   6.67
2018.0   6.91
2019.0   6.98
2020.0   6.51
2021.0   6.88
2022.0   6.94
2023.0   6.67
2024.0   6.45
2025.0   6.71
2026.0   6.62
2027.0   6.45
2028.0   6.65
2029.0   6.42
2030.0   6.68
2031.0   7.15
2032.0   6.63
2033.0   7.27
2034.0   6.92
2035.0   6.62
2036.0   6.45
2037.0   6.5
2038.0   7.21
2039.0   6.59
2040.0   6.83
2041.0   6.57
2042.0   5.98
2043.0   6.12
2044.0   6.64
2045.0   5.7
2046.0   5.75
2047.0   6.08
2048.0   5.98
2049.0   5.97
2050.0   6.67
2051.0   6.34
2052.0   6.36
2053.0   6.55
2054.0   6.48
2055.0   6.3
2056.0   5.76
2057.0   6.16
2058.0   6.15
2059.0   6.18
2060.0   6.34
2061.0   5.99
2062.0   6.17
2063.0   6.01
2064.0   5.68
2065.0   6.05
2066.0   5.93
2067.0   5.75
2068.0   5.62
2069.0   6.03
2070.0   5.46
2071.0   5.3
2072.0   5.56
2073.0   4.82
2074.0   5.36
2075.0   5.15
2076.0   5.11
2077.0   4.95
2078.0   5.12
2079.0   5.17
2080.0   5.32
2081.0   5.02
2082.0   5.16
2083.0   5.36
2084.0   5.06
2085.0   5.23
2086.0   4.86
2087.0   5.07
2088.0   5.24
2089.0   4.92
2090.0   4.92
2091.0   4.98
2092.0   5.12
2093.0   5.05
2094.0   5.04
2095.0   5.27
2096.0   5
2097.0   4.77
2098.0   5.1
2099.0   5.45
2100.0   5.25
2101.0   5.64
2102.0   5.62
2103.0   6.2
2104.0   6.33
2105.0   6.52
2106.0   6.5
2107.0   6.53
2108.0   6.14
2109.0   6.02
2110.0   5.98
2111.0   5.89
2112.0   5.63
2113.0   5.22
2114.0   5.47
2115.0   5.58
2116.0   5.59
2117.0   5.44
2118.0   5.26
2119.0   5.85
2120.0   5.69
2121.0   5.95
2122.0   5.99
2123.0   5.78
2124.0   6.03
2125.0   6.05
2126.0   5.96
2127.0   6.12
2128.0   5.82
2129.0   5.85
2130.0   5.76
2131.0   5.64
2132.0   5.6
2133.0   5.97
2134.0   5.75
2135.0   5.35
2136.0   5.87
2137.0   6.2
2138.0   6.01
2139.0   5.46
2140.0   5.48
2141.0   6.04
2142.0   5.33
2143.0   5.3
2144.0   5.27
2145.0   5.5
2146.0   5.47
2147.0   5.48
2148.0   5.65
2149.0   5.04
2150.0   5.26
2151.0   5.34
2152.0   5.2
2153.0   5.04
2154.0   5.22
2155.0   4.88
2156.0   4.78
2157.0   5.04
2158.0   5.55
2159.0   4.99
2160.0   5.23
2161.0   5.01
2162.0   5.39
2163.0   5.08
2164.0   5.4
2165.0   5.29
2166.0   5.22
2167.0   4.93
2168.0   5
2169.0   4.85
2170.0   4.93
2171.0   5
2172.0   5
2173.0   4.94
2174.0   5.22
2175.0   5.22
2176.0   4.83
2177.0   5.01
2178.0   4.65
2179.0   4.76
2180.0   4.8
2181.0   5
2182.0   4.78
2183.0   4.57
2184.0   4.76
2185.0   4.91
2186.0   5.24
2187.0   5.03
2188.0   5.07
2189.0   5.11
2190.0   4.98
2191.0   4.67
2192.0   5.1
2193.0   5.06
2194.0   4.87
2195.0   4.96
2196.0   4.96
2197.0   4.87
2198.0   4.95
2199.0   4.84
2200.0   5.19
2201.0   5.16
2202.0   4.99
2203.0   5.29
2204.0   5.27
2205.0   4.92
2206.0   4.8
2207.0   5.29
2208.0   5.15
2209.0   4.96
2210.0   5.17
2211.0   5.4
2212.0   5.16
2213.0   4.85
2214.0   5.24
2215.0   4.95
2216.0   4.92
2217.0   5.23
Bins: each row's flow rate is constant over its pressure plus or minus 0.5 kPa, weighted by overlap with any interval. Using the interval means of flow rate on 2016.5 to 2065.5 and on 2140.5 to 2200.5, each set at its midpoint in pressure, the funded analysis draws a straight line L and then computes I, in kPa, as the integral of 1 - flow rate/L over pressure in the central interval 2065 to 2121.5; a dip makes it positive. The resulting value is 4.06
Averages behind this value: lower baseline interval 6.44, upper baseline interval 5.08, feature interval 5.46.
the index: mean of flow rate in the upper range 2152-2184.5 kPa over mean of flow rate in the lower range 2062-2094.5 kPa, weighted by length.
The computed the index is 0.94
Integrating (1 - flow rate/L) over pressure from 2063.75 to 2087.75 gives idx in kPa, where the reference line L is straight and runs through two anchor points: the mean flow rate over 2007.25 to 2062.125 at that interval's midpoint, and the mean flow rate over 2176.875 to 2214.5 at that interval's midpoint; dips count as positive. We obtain 3.2 kPa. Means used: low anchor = 6.56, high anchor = 4.99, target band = 5.33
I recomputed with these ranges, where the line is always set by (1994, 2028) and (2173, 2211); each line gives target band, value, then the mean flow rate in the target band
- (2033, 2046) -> 0.31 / 6.51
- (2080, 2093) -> 2.25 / 5.09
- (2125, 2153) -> -0.21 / 5.62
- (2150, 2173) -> 0.94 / 5.11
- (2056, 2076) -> 1.95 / 5.76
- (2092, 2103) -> 1.40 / 5.26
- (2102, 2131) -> -0.35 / 5.89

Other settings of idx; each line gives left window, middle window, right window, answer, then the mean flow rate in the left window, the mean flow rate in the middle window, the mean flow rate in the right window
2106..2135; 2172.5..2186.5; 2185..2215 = 0.9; 5.81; 4.91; 5.05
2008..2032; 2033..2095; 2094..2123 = 4.7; 6.8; 5.79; 5.7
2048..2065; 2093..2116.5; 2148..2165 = 0.1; 6.18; 5.67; 5.17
